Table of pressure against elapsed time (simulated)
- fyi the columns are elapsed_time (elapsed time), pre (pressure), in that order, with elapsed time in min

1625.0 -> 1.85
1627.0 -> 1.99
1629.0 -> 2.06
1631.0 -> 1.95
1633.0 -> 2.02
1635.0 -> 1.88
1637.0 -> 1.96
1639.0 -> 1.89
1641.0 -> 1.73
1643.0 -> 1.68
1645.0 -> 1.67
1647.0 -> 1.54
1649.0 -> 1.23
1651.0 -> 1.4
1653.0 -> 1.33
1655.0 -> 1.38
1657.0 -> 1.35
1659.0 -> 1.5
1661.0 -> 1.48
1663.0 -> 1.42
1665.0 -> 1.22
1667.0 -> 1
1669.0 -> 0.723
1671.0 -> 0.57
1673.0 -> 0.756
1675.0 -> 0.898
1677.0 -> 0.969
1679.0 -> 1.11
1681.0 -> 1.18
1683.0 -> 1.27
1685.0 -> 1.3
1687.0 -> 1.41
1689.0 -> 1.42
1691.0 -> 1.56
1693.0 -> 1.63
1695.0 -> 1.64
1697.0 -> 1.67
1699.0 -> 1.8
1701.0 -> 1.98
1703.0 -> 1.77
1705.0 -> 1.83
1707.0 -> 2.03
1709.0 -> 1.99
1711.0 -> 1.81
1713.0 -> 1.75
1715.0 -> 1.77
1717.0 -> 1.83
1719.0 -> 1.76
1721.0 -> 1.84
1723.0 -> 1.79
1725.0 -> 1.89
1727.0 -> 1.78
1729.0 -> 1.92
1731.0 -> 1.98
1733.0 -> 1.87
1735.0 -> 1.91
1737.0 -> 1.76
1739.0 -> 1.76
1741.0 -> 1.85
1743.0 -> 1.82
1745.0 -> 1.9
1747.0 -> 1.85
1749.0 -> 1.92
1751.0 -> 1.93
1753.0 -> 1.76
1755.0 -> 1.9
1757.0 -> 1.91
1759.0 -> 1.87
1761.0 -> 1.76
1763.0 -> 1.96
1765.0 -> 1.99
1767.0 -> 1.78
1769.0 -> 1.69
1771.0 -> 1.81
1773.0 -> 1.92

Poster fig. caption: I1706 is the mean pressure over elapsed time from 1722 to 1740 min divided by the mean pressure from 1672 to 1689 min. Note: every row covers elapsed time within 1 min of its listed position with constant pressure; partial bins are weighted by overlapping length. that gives 1.6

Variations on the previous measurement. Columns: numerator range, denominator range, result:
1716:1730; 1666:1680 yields 2.13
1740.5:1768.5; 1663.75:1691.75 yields 1.70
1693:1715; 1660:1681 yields 1.78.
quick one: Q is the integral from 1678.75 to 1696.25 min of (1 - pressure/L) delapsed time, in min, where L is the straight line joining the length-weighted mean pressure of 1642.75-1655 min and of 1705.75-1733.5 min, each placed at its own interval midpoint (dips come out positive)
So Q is 2.82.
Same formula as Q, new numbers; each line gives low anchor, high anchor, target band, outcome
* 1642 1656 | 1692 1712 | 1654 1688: 9.6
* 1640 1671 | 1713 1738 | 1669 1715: 4.7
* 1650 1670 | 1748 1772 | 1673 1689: 2.9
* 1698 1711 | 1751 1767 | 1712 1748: 1.0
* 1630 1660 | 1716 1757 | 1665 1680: 7.2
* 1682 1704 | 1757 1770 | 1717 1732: -1.3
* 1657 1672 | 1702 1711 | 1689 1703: 0.1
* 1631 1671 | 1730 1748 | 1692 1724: -1.5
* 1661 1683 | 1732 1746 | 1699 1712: -4.2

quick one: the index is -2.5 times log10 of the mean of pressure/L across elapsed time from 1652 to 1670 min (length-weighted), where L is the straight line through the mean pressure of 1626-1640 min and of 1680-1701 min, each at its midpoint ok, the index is 0.35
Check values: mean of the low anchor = 1.96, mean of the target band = 1.27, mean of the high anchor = 1.51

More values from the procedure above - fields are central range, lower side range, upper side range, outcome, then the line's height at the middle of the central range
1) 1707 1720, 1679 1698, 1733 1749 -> -0.130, 1.63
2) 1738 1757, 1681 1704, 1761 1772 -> -0.053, 1.77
